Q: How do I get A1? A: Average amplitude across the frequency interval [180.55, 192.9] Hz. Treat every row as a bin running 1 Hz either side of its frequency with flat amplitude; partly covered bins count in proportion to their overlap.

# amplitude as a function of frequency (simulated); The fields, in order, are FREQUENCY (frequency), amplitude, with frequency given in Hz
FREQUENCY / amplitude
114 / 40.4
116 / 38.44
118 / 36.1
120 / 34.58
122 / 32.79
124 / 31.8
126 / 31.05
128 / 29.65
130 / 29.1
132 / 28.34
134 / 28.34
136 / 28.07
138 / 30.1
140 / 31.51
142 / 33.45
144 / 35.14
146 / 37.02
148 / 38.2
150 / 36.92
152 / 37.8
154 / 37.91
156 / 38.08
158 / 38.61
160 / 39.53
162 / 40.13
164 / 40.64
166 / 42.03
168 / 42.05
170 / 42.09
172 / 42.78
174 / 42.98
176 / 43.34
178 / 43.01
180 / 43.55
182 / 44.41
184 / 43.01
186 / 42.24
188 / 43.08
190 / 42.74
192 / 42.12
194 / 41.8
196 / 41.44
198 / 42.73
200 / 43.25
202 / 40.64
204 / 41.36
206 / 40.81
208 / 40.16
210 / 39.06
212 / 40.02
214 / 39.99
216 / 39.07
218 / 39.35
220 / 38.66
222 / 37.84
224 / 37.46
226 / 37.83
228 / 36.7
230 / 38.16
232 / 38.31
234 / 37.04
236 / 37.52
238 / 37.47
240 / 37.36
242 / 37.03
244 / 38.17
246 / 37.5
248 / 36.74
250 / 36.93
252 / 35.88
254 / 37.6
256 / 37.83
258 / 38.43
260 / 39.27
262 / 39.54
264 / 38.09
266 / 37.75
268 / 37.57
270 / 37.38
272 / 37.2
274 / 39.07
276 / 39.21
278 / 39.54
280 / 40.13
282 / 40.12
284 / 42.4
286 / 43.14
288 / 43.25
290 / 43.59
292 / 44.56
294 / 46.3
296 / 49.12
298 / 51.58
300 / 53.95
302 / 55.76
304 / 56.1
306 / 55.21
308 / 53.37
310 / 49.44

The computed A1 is 43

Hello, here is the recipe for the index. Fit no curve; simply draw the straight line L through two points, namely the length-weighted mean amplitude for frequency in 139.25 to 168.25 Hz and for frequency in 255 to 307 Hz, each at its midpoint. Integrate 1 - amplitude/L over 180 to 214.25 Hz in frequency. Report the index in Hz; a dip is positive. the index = -1.8 Hz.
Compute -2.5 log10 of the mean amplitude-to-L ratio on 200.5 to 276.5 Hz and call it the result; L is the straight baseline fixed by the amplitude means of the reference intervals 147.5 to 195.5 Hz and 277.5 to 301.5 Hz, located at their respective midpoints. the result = 0.14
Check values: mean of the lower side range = 41.2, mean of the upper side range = 45.1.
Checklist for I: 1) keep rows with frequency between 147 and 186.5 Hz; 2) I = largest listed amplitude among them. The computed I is 44.41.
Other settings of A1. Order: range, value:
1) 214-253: 37.7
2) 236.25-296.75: 39.5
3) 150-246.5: 40.2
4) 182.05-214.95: 41.6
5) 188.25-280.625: 38.9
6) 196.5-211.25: 41.1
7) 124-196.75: 38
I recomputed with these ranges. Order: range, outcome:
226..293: 44.56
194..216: 43.25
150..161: 39.53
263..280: 40.13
